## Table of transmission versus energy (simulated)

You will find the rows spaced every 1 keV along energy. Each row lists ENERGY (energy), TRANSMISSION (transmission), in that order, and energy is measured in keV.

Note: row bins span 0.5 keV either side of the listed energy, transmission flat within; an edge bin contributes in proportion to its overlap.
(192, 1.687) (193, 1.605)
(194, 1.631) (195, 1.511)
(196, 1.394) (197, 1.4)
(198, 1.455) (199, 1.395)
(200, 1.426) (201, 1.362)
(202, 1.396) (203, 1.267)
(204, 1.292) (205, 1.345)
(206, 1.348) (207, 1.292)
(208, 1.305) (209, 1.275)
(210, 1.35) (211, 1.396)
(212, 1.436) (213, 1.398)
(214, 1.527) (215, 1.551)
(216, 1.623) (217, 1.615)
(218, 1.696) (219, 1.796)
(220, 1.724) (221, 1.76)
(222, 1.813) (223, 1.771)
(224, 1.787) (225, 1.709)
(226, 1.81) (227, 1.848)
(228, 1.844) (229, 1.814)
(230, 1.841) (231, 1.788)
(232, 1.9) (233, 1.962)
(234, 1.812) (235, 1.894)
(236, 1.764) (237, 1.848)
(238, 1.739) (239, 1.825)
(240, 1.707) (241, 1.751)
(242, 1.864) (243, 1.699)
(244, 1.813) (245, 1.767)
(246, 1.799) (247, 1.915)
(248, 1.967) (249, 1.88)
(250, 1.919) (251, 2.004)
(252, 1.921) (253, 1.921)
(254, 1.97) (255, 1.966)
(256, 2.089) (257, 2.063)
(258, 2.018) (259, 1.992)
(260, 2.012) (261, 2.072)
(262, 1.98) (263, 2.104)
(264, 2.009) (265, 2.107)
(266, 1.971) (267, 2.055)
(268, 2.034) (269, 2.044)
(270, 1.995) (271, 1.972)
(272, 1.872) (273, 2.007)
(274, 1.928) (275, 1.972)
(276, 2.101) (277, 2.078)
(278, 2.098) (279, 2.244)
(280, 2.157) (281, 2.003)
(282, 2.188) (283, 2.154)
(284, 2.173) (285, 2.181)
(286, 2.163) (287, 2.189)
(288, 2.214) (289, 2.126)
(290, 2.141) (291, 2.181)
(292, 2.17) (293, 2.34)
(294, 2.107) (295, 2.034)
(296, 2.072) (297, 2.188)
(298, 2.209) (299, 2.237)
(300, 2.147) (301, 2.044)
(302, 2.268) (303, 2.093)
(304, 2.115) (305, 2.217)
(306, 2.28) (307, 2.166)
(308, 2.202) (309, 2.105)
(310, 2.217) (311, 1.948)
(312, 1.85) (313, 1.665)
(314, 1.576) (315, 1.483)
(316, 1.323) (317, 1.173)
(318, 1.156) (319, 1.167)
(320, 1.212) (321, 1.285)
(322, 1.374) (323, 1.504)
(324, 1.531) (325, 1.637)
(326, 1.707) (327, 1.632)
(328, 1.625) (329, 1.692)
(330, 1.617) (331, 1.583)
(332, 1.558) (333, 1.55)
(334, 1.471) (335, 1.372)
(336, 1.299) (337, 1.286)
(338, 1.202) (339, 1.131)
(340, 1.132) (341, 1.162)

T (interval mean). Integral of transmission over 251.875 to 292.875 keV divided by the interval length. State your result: 2.07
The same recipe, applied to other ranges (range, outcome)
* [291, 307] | 2.17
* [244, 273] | 1.98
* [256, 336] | 1.91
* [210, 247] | 1.74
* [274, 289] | 2.13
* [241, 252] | 1.86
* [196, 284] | 1.8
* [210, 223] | 1.61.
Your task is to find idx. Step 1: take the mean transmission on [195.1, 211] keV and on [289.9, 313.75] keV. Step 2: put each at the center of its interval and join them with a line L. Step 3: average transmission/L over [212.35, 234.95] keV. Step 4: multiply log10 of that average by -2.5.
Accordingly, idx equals -0.151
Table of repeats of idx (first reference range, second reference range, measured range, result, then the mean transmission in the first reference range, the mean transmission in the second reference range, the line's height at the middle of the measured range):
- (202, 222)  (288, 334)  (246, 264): -0.21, 1.48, 1.83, 1.63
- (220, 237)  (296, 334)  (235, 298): -0.12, 1.82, 1.77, 1.8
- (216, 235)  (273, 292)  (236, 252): 0.04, 1.79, 2.13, 1.9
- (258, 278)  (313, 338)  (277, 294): -0.17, 2.02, 1.45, 1.85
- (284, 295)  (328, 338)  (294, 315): -0.07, 2.17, 1.48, 1.94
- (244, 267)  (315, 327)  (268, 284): -0.15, 1.97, 1.39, 1.79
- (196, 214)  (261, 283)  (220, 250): -0.09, 1.37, 2.05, 1.67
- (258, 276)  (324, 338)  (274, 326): -0.10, 2.01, 1.53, 1.76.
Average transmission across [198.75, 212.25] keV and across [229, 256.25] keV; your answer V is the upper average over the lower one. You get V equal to 1.38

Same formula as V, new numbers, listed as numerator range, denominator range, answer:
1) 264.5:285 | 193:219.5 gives 1.43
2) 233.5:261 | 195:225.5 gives 1.26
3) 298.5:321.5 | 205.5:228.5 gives 1.14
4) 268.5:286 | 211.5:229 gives 1.22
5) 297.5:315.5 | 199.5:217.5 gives 1.46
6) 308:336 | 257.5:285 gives 0.76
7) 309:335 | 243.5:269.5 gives 0.78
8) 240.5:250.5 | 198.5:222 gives 1.25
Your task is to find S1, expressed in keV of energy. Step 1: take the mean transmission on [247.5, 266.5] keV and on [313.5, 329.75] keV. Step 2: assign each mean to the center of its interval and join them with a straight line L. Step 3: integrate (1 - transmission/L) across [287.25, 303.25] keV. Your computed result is -4.7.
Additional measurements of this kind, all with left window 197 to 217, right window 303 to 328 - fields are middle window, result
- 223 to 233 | -2.51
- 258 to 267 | -2.80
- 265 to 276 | -2.97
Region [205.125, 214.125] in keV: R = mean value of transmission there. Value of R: 1.36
